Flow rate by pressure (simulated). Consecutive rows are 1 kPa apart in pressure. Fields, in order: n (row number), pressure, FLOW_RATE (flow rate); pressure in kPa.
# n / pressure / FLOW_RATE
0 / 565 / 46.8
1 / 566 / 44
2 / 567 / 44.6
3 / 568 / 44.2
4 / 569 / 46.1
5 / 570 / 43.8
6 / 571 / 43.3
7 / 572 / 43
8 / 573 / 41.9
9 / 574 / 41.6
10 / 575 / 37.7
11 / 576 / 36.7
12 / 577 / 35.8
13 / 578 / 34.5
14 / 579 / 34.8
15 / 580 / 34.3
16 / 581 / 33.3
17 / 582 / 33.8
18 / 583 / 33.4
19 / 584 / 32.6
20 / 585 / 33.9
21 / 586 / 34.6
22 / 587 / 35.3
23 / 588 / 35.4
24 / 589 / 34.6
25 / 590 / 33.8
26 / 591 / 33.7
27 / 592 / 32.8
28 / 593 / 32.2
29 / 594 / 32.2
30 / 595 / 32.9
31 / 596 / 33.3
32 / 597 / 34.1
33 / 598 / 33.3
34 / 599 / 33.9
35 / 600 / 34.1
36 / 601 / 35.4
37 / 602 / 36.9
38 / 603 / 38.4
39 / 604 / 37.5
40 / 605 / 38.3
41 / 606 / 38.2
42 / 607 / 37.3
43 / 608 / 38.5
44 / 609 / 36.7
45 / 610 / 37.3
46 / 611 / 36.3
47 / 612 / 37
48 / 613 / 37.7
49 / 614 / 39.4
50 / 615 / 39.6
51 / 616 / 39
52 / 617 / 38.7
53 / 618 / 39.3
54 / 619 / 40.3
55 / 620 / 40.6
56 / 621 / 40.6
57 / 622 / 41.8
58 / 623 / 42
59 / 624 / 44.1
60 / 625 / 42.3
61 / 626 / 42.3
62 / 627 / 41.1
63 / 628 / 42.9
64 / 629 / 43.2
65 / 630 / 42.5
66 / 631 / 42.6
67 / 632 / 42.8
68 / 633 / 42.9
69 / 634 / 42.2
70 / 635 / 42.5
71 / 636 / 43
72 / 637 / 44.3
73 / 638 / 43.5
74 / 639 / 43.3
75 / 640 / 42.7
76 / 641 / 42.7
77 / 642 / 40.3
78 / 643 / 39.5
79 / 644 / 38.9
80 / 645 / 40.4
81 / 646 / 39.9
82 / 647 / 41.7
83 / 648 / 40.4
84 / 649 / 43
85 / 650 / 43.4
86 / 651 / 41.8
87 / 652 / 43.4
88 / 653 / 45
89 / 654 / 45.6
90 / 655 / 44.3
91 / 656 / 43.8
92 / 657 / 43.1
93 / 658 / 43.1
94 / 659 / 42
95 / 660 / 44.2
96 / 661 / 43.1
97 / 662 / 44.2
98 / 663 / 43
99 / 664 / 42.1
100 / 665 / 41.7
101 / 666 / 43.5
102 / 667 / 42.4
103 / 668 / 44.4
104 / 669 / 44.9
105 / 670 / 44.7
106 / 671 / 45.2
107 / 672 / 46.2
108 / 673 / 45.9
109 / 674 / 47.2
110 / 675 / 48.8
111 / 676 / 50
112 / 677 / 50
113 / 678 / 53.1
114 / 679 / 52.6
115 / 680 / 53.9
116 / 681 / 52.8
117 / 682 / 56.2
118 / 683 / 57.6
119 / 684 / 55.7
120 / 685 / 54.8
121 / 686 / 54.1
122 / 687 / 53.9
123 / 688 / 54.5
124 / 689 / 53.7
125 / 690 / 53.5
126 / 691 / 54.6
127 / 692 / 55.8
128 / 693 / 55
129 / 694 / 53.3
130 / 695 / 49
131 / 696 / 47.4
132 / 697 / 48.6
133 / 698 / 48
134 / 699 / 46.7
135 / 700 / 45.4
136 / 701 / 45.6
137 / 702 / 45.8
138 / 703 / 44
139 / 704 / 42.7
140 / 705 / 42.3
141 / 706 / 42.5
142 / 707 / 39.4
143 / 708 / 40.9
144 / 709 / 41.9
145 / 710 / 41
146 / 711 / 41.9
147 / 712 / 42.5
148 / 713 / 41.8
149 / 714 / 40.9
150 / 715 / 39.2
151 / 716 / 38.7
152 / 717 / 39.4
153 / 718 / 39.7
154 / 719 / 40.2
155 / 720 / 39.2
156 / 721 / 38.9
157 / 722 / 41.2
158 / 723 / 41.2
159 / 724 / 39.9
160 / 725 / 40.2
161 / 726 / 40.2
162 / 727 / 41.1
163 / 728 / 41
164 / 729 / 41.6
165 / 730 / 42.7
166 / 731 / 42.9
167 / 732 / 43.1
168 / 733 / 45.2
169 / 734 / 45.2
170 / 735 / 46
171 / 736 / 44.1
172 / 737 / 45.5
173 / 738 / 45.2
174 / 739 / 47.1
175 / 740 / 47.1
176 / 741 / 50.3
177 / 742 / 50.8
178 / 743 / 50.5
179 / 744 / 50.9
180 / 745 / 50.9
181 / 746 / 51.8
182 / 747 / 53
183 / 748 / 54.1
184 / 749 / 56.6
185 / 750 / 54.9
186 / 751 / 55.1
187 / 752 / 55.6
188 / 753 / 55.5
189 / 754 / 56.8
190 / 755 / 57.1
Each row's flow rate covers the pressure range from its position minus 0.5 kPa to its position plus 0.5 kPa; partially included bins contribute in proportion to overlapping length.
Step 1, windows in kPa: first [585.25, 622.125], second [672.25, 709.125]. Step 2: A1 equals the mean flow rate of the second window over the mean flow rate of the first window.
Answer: 1.36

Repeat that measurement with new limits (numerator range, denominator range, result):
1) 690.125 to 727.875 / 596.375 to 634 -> 1.12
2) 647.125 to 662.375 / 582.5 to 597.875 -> 1.29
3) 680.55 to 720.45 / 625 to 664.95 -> 1.10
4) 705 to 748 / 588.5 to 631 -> 1.15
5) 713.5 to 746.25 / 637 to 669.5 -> 1.02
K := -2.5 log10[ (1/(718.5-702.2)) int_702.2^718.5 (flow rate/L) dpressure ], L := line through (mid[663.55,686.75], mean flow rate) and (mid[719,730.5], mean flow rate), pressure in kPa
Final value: 0.05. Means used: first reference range 49.1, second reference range 40.6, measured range 41.3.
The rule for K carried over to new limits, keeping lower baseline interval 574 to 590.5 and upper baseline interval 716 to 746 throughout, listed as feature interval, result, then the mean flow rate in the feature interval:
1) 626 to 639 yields -0.131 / 42.8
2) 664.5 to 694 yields -0.235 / 50.6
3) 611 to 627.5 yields -0.088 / 40.2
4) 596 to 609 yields -0.004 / 36.2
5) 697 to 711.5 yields -0.035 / 43.6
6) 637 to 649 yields -0.078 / 41.4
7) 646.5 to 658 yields -0.108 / 43.2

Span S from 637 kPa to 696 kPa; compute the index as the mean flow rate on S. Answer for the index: 46.8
